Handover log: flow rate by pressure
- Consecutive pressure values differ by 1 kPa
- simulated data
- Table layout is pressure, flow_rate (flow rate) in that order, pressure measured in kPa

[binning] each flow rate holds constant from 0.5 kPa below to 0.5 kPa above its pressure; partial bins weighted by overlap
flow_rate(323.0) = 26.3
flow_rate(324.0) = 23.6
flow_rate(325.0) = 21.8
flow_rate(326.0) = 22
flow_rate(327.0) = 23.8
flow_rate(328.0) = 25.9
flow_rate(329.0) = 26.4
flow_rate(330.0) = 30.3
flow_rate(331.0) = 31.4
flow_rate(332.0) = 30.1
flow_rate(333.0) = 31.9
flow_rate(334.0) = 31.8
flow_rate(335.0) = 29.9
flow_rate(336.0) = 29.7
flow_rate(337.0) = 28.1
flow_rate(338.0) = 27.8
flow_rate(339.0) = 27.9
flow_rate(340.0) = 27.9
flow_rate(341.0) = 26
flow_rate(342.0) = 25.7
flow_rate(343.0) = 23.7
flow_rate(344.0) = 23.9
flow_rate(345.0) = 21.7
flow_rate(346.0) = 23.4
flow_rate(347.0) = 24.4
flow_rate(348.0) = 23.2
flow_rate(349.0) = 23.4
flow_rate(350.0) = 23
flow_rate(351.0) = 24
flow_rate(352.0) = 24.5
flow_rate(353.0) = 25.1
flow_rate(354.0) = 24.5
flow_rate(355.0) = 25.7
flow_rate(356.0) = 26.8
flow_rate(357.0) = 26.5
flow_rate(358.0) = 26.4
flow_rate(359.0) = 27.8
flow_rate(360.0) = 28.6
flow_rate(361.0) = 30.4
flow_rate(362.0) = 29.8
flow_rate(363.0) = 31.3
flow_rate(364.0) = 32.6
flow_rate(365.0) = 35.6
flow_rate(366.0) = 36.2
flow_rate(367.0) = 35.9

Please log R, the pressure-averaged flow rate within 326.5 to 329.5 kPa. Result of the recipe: 25.4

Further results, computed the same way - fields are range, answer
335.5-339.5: 28.4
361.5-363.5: 30.6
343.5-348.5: 23.3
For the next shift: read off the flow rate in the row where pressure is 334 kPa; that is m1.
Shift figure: 31.8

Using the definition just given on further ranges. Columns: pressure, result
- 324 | 23.6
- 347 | 24.4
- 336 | 29.7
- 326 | 22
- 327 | 23.8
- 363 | 31.3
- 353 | 25.1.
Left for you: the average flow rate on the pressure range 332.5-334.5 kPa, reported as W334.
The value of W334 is 31.9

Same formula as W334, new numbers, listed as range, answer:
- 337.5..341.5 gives 27.4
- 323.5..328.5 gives 23.4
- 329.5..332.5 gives 30.6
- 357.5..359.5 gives 27.1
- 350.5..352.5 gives 24.2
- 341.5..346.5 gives 23.7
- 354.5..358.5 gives 26.4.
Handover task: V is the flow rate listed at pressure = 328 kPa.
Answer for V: 25.9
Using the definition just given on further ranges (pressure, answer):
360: 28.6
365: 35.6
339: 27.9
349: 23.4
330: 30.3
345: 21.7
